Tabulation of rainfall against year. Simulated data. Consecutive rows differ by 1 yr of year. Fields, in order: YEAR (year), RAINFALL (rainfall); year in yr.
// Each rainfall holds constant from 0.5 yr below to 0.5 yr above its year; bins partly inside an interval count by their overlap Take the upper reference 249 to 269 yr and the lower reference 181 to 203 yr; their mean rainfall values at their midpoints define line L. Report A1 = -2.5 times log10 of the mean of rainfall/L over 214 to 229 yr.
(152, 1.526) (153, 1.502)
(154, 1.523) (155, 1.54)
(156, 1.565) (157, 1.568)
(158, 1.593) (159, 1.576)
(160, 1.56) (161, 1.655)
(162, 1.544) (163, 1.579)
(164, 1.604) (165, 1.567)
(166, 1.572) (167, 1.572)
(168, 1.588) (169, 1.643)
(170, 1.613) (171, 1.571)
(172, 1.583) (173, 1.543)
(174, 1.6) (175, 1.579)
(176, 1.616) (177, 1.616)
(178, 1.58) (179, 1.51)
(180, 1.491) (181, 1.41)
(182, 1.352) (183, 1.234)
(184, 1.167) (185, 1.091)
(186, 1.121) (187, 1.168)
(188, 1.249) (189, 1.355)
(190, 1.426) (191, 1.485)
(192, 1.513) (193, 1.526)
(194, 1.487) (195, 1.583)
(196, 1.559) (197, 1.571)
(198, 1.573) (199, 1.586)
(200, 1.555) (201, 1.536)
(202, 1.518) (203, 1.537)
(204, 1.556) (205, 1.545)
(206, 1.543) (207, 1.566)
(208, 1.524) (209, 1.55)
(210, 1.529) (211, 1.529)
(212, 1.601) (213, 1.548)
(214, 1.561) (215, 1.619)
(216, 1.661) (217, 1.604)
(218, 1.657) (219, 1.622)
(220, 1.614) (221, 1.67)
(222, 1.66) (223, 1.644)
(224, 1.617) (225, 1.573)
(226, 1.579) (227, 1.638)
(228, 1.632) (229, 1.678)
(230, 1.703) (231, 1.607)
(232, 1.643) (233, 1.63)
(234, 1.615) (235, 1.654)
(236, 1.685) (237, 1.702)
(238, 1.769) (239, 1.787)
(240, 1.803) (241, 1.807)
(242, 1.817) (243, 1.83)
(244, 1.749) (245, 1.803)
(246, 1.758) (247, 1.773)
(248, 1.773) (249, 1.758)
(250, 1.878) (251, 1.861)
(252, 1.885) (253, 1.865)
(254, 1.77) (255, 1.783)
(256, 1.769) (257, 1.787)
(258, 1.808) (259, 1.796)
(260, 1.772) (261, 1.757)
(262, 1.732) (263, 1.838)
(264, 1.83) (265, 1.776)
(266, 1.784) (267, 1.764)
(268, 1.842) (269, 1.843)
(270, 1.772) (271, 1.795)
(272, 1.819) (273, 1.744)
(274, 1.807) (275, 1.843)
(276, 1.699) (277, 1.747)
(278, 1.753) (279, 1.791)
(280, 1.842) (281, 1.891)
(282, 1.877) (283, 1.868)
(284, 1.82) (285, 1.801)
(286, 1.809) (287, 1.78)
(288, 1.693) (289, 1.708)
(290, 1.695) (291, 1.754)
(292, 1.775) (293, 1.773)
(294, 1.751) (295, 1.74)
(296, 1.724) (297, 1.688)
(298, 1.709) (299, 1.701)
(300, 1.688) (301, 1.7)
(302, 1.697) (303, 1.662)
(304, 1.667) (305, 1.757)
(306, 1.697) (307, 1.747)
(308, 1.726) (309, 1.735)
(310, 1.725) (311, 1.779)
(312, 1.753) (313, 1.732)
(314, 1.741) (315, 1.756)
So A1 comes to -0.03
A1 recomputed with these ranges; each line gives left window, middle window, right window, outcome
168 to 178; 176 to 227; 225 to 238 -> 0.08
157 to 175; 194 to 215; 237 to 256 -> 0.09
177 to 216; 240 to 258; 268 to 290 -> -0.08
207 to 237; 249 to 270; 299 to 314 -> -0.09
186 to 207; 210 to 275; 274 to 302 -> -0.06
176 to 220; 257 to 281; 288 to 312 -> -0.09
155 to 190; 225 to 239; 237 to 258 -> 0.05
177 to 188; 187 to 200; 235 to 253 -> -0.06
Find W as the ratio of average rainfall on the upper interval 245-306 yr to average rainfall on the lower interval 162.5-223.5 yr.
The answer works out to 1.17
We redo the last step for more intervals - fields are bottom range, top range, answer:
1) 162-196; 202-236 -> 1.09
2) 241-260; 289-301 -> 0.96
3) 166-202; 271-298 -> 1.20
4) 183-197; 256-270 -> 1.31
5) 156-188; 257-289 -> 1.20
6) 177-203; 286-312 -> 1.20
